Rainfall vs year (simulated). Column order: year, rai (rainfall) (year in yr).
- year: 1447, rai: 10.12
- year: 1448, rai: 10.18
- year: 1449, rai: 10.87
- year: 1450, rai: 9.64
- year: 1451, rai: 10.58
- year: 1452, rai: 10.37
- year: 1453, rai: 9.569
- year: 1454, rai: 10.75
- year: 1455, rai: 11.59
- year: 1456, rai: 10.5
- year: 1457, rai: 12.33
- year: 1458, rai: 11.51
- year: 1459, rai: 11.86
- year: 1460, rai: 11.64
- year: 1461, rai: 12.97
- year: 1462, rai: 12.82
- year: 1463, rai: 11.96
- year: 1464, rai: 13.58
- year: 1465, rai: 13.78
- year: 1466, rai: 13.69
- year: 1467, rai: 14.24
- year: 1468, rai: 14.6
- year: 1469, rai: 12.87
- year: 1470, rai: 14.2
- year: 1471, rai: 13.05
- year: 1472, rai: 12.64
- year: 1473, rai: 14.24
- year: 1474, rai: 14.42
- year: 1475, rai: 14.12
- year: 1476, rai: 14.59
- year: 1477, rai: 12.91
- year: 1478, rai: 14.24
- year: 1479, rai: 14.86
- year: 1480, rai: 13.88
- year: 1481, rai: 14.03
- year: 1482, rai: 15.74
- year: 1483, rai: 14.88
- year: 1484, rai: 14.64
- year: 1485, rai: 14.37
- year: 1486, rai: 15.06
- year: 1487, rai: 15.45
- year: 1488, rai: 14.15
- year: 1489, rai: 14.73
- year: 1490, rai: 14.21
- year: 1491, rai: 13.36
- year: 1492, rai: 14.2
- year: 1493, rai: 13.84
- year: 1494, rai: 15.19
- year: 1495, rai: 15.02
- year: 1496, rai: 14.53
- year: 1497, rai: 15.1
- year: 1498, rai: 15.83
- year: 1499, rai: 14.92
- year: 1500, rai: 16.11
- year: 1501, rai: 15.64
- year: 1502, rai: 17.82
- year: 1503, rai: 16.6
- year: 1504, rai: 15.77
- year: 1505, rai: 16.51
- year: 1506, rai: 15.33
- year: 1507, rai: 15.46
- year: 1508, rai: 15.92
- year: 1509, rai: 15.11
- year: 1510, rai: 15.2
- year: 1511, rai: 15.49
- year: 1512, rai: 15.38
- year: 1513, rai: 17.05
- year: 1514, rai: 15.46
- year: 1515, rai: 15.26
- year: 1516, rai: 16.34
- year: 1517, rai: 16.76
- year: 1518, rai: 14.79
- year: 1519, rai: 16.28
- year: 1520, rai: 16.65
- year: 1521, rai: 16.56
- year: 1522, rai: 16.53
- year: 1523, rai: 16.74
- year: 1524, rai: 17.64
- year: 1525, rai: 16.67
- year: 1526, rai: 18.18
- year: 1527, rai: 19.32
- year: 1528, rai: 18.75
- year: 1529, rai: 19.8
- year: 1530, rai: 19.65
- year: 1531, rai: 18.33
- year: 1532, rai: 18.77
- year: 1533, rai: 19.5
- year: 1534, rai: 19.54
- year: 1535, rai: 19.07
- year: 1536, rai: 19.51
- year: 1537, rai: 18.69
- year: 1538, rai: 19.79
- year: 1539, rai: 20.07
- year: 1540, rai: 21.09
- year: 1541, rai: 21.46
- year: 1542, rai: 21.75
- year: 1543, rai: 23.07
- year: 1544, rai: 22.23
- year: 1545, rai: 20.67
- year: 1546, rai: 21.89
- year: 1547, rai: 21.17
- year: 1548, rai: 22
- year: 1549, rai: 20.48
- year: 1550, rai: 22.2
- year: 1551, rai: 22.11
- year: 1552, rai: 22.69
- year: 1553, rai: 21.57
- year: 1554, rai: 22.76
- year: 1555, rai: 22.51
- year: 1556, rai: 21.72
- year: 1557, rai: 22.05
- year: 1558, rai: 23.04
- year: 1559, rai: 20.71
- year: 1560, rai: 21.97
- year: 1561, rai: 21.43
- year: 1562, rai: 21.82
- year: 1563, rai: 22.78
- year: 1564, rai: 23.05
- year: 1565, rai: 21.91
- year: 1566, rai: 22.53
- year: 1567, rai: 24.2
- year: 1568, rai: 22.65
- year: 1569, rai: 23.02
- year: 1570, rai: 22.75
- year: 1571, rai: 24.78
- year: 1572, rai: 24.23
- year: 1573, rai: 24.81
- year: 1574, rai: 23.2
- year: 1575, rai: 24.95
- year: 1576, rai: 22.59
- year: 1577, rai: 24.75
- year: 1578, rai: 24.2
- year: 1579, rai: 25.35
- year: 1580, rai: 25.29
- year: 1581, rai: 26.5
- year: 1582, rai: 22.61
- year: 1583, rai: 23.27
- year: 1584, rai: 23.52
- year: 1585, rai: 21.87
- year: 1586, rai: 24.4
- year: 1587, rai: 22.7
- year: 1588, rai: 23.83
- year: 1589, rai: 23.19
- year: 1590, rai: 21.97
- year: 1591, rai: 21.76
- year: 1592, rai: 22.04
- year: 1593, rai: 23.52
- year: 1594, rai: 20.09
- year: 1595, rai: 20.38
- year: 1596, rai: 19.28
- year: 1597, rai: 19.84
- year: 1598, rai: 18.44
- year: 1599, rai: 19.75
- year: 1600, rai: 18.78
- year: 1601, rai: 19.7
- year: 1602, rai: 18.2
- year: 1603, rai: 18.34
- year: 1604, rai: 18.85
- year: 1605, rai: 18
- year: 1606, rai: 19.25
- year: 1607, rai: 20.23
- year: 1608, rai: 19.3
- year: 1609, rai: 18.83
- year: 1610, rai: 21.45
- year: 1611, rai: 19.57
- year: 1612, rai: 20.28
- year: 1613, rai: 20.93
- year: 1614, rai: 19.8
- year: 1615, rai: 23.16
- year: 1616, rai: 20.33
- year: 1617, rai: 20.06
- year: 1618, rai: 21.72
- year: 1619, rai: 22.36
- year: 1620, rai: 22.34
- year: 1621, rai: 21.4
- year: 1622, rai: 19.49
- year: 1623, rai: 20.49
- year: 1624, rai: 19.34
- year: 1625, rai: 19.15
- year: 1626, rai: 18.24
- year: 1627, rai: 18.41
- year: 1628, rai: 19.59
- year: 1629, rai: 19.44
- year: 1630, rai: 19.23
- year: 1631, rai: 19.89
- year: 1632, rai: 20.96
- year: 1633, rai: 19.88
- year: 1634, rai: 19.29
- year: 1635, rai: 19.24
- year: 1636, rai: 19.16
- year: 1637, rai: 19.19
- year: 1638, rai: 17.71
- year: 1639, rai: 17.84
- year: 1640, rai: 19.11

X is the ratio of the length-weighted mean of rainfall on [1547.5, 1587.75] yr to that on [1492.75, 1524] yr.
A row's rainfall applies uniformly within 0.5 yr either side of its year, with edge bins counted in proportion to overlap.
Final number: 1.5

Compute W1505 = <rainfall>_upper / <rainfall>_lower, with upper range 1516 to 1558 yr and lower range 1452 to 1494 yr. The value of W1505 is 1.47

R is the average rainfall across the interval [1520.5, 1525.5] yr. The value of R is 16.8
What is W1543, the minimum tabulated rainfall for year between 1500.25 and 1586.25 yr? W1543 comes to 14.79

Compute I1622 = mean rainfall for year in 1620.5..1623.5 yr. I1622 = 20.5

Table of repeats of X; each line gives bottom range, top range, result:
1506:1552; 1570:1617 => 1.17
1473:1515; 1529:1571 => 1.43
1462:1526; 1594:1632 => 1.32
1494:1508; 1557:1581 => 1.48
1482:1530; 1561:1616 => 1.38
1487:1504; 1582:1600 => 1.44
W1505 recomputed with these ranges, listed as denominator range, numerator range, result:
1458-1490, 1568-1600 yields 1.65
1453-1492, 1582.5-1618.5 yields 1.54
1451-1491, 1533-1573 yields 1.64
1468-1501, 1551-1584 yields 1.60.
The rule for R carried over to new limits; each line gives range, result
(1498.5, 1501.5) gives 15.6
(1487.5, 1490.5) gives 14.4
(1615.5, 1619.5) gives 21.1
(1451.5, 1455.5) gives 10.6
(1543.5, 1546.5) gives 21.6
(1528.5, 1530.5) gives 19.7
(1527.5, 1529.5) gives 19.3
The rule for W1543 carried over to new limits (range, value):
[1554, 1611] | 18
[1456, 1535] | 10.5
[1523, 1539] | 16.67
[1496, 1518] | 14.53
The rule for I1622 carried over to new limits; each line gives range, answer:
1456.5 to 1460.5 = 11.8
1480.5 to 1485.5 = 14.7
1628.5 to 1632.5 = 19.9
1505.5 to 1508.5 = 15.6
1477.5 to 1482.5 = 14.6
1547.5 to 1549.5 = 21.2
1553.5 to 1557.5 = 22.3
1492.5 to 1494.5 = 14.5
